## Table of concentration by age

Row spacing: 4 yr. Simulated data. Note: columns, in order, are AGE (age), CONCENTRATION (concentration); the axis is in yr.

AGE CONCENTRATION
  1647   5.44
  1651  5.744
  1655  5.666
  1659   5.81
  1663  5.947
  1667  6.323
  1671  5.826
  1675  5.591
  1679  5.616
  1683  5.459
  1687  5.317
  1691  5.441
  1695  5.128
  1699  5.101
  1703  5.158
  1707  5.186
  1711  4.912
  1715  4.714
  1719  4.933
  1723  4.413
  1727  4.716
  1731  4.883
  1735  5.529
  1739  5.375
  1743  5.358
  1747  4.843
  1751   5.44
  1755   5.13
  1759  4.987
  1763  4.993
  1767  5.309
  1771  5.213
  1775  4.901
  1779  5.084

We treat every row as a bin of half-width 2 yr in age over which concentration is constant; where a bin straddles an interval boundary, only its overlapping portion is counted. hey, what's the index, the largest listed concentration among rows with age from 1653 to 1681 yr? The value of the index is 6.323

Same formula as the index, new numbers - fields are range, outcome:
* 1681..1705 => 5.459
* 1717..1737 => 5.529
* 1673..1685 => 5.616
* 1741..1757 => 5.44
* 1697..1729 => 5.186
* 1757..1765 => 4.993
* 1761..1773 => 5.309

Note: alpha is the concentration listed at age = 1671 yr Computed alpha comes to 5.826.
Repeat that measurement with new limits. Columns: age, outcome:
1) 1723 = 4.413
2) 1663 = 5.947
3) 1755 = 5.13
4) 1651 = 5.744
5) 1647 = 5.44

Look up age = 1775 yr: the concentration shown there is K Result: 4.901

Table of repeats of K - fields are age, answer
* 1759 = 4.987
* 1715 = 4.714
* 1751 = 5.44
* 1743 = 5.358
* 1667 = 6.323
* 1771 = 5.213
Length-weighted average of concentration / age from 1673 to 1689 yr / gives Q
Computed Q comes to 5.5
